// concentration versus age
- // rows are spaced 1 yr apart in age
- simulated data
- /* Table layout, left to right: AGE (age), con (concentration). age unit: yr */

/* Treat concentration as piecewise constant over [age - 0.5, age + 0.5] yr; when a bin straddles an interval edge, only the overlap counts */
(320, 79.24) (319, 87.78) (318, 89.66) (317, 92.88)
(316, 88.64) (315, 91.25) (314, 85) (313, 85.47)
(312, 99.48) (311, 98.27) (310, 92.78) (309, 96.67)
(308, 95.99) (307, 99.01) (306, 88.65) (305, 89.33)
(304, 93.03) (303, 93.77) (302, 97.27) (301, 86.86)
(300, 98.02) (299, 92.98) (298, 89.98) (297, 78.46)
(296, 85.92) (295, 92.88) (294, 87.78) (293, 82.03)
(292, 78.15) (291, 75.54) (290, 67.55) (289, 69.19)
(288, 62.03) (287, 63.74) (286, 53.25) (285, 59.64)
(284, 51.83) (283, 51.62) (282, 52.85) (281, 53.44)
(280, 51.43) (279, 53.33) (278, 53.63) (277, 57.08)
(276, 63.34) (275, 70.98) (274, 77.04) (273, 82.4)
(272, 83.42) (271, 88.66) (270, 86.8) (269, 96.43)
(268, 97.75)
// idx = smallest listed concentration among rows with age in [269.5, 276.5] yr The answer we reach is 63.34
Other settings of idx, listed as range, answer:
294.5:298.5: 78.46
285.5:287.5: 53.25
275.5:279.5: 53.33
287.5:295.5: 62.03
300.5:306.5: 86.86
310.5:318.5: 85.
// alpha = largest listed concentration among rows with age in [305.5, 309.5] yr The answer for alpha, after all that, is 99.01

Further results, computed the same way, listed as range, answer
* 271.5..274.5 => 83.42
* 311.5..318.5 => 99.48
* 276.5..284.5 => 57.08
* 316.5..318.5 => 92.88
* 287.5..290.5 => 69.19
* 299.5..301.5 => 98.02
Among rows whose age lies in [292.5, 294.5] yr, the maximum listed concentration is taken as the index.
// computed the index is 87.78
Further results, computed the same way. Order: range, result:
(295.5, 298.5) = 89.98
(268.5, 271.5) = 96.43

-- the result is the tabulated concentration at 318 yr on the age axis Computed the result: 89.66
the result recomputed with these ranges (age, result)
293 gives 82.03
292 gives 78.15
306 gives 88.65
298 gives 89.98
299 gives 92.98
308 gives 95.99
